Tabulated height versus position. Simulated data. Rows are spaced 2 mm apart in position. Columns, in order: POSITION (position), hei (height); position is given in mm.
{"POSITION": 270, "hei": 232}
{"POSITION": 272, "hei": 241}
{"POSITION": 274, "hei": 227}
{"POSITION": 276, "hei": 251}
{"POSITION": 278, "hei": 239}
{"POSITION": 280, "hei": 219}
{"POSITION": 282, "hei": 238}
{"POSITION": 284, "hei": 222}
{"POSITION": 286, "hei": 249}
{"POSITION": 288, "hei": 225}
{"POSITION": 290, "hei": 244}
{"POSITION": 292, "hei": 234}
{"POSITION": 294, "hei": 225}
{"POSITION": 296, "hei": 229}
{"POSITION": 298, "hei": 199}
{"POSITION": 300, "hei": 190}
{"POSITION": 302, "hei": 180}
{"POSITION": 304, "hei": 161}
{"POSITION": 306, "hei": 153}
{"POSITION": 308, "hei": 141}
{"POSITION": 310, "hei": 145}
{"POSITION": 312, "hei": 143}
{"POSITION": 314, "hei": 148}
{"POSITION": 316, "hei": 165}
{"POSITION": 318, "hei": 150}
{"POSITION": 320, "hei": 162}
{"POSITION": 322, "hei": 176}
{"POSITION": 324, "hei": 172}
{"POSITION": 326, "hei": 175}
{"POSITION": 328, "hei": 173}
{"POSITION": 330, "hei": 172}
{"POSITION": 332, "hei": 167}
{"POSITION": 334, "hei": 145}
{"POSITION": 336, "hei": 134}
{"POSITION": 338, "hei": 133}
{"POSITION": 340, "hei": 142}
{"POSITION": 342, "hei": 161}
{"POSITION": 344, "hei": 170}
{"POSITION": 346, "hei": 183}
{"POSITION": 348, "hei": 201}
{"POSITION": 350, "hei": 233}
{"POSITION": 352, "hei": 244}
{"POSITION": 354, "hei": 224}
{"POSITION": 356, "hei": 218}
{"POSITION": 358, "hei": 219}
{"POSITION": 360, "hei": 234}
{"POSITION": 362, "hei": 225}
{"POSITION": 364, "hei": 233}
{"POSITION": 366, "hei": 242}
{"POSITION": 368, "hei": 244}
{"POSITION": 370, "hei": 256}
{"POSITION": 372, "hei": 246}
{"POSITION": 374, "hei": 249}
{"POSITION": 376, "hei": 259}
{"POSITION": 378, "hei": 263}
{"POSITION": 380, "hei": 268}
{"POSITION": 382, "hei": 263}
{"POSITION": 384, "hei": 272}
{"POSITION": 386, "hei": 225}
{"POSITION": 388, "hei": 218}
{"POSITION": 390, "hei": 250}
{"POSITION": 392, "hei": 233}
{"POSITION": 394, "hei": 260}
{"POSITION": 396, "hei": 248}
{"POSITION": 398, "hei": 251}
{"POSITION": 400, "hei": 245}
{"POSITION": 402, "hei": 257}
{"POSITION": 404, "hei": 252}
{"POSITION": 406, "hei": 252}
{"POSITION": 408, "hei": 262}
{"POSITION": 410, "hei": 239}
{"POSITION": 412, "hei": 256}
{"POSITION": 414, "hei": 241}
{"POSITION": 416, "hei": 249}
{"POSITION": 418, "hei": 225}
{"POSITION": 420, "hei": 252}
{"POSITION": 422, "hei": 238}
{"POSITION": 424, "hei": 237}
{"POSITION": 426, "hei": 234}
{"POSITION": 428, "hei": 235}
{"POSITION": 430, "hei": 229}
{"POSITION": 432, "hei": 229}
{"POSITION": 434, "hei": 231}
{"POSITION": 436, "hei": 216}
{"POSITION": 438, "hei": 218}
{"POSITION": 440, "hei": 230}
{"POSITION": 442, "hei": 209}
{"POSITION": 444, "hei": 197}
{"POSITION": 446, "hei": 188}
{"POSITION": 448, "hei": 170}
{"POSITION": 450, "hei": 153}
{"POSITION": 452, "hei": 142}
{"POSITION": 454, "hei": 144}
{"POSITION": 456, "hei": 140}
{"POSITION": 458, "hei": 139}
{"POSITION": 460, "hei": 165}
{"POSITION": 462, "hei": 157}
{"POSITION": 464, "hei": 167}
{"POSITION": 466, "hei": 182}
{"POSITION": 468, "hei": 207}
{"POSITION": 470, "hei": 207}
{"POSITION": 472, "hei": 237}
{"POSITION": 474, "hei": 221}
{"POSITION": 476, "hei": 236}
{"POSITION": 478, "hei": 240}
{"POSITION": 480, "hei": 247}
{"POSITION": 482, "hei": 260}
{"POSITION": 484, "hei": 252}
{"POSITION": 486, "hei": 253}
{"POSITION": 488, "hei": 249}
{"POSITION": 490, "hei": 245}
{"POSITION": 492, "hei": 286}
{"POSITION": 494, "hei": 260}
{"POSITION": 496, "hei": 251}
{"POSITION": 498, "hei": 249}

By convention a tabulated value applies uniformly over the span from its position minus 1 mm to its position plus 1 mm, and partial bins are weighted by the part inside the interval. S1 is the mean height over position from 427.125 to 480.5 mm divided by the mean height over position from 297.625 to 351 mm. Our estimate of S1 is 1.2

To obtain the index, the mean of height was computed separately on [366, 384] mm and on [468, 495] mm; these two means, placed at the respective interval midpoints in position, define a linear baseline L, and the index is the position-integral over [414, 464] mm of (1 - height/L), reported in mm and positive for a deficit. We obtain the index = 9.63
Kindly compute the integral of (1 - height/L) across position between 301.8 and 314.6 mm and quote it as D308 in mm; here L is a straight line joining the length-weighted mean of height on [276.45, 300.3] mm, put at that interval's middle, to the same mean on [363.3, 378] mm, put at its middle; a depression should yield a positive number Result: 4.47 mm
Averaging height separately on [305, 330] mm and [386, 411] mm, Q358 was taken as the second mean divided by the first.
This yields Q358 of 1.55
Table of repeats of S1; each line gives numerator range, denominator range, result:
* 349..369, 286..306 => 1.11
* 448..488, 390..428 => 0.80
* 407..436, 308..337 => 1.51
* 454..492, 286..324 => 1.15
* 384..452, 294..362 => 1.29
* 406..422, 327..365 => 1.30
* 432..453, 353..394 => 0.81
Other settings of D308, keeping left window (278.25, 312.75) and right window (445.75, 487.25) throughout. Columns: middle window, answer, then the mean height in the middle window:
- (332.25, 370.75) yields -0.3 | 201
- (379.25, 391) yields -3.0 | 249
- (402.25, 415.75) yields -3.6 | 251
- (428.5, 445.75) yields -1.9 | 219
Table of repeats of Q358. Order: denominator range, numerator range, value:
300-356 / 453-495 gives 1.26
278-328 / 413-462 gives 1.07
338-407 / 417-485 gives 0.89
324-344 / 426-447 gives 1.39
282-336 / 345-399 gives 1.31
